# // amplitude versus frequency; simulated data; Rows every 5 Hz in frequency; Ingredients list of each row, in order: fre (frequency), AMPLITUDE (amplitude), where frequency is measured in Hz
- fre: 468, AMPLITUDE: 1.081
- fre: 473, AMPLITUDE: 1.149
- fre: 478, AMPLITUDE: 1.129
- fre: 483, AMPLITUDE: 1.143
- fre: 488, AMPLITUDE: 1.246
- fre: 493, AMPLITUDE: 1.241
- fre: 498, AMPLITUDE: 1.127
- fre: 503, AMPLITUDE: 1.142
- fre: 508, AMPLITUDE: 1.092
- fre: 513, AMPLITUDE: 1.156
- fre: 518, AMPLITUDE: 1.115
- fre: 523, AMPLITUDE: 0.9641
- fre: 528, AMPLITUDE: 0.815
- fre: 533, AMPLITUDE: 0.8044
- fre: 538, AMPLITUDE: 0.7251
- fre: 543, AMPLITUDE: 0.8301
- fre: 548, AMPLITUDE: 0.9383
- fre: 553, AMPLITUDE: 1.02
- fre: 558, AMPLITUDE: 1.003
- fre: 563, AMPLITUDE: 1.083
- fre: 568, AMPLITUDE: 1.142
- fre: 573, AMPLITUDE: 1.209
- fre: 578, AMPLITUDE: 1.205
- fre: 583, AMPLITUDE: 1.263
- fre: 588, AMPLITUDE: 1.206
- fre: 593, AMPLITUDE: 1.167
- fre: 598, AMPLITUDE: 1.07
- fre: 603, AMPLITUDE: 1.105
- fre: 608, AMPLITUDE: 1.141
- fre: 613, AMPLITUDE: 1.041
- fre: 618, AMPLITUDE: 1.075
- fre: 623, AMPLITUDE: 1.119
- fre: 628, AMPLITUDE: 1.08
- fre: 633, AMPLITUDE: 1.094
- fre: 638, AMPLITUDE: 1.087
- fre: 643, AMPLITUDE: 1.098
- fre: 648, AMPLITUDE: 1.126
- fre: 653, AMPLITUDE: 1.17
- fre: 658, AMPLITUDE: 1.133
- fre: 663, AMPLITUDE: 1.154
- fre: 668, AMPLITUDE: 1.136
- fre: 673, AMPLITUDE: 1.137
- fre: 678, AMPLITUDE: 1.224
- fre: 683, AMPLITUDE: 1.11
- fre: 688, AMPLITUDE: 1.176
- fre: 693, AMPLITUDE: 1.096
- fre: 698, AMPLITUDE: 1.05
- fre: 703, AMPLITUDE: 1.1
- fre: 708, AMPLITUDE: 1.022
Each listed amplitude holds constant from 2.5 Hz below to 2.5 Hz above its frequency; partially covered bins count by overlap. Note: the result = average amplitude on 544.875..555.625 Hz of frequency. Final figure 0.971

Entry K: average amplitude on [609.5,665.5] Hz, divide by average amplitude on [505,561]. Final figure 1.2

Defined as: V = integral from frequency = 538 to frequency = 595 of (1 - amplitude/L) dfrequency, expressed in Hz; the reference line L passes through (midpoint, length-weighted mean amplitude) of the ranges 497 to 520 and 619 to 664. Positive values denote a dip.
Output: 2.1 Hz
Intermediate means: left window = 1.13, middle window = 1.08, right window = 1.12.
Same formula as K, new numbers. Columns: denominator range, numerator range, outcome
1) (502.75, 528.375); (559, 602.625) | 1.10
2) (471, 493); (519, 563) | 0.77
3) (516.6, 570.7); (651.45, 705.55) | 1.20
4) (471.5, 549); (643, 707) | 1.09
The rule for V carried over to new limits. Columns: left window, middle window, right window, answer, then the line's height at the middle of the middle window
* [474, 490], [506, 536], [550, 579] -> 4.03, 1.14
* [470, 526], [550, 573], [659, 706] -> 1.16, 1.13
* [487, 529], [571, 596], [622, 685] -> -2.02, 1.12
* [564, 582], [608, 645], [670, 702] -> 2.23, 1.16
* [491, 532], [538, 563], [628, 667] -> 3.35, 1.08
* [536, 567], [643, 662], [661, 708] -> -0.98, 1.08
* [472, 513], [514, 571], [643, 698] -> 9.71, 1.15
